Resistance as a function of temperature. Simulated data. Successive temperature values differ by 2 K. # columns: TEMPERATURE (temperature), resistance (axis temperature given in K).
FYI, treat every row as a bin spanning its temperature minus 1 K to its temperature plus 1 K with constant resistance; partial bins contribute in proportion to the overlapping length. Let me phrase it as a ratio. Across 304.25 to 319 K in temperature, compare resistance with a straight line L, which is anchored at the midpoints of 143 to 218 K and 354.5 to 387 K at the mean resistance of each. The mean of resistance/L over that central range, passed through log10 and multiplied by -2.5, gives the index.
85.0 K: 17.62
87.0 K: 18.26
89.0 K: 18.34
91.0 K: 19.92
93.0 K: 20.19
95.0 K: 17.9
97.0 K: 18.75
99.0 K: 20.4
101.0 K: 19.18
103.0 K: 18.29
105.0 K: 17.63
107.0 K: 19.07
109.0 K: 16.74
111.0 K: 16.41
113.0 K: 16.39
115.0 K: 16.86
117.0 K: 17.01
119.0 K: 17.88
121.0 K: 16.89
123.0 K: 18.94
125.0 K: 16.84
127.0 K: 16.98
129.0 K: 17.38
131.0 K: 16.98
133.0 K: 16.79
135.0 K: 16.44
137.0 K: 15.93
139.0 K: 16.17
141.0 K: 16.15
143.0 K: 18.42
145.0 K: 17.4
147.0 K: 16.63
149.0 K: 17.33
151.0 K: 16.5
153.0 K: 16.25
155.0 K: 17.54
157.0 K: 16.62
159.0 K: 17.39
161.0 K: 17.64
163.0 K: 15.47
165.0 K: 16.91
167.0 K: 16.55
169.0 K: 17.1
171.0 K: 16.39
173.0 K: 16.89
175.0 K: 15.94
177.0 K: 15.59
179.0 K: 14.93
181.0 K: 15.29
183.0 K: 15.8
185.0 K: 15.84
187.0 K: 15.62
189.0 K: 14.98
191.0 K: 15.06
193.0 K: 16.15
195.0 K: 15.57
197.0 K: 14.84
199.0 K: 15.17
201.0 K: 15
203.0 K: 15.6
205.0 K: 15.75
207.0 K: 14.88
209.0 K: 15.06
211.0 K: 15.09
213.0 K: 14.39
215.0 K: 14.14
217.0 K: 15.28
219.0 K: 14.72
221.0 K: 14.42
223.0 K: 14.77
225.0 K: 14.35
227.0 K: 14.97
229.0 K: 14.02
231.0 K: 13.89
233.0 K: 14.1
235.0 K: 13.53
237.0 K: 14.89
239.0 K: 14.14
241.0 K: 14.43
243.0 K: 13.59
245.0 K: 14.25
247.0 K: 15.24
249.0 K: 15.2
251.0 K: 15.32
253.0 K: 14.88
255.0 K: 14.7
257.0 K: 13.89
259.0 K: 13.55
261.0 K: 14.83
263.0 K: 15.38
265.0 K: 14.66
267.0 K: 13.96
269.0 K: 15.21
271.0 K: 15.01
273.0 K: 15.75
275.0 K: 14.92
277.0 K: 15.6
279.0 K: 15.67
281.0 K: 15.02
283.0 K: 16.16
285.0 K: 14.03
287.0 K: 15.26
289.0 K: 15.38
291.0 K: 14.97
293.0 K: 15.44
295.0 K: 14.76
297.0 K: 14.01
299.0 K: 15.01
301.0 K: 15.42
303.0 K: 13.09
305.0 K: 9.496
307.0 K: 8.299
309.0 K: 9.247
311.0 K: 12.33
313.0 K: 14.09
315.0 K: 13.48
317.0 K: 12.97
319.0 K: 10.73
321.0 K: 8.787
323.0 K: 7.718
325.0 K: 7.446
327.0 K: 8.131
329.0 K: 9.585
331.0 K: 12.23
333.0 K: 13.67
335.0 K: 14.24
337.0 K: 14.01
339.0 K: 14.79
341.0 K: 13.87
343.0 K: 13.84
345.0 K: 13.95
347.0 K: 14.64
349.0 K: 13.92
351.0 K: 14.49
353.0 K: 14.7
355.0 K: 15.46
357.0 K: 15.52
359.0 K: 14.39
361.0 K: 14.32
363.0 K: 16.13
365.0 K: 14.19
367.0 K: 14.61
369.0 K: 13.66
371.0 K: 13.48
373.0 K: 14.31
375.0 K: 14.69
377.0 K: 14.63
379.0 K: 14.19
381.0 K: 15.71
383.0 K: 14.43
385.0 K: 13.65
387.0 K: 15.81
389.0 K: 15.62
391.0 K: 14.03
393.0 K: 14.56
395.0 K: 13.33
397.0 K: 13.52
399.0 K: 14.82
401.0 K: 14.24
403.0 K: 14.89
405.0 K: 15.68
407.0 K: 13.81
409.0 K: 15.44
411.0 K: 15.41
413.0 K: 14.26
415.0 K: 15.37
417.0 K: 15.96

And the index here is 0.30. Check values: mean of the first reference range 15.9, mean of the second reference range 14.6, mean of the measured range 11.4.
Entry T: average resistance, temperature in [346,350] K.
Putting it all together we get 14.3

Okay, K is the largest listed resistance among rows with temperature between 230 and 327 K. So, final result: 16.16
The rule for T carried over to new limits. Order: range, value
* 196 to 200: 15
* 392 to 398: 13.8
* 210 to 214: 14.7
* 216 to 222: 14.8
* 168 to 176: 16.6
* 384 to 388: 14.7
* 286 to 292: 15.2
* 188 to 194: 15.4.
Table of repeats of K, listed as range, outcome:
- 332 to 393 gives 16.13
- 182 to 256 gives 16.15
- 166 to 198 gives 17.1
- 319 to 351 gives 14.79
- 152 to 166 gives 17.64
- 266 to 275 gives 15.75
